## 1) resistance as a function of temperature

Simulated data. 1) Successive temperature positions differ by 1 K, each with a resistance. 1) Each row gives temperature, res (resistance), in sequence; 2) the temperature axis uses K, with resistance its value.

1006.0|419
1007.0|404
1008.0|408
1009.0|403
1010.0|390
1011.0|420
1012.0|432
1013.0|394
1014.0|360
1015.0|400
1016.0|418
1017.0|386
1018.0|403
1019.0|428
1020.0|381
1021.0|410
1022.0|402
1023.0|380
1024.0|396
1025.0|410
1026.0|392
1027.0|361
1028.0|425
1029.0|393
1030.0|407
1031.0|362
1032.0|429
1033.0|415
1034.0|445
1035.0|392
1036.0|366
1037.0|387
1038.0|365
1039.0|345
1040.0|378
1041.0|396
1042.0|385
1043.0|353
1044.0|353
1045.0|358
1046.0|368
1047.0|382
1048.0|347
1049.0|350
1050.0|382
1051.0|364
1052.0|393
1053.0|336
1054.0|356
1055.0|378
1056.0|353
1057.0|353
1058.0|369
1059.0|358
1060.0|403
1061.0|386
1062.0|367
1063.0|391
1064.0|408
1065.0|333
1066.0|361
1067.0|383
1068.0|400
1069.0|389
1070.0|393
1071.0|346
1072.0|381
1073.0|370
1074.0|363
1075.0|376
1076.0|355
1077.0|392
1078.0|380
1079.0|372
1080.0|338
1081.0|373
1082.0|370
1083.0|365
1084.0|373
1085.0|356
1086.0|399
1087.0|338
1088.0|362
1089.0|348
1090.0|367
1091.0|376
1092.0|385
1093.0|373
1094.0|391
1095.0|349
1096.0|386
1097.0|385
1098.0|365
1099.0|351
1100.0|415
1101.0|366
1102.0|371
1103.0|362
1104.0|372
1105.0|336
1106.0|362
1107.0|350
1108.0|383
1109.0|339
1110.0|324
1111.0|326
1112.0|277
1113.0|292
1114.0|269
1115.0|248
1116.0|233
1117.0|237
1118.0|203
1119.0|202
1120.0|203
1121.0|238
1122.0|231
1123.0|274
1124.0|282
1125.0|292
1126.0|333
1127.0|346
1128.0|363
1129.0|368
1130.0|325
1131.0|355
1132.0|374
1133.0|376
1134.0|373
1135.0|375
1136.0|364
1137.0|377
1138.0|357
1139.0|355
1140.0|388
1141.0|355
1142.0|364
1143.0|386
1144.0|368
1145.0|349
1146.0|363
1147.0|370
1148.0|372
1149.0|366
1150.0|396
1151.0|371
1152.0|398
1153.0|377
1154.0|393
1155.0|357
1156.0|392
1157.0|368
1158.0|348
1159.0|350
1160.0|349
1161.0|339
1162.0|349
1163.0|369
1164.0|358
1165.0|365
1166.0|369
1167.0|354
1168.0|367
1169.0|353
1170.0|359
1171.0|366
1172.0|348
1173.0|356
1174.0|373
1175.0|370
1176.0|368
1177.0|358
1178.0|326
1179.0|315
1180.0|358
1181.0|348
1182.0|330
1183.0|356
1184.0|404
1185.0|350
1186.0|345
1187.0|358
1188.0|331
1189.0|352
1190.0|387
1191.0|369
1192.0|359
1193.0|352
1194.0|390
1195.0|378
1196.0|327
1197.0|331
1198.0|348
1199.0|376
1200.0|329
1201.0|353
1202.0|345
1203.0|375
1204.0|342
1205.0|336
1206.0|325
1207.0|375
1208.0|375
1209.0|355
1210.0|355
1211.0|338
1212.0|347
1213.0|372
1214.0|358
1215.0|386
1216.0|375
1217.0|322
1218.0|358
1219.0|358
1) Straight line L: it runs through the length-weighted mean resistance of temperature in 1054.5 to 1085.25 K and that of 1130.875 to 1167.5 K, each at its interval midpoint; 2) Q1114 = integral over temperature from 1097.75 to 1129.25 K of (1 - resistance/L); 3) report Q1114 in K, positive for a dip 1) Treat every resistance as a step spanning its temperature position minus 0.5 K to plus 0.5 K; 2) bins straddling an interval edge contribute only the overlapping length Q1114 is 5.2 K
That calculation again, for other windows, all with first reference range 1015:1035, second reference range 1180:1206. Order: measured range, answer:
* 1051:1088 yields 1.8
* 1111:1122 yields 3.9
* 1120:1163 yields 2.0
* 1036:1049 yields 1.0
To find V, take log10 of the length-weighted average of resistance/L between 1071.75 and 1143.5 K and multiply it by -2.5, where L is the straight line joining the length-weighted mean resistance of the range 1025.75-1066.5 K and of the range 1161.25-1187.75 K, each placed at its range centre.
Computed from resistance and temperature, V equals 0.08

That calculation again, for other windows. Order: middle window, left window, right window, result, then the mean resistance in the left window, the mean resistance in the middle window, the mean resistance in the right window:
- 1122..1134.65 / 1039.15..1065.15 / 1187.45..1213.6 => 0.08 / 369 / 335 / 355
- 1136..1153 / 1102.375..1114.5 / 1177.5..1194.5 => -0.08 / 333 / 371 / 355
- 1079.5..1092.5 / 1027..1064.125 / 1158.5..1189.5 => 0.02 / 378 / 365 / 355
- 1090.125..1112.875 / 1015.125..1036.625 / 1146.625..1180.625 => 0.06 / 400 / 360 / 362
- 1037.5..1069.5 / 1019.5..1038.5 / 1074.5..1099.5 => 0.04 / 396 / 370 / 369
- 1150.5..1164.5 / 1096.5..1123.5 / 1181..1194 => -0.08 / 308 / 366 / 359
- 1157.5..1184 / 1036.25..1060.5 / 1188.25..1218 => 0.01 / 367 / 355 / 356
